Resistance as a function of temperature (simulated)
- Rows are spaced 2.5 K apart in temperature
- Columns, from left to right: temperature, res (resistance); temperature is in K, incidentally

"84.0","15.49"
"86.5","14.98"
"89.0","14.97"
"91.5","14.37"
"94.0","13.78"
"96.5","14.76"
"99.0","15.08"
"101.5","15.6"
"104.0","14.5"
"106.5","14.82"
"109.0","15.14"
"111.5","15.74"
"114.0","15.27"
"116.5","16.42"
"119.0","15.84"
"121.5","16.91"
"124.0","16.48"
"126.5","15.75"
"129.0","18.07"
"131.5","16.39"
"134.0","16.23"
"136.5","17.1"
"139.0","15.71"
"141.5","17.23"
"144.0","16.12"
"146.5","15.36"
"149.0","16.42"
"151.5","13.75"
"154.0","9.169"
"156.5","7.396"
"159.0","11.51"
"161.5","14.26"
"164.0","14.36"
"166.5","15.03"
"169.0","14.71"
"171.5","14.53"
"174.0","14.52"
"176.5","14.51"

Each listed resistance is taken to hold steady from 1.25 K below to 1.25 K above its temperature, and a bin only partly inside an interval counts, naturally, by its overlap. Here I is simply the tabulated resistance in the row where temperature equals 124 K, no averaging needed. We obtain 16.48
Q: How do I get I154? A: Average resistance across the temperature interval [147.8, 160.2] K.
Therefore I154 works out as 11.6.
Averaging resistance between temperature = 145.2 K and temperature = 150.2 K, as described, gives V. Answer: 15.9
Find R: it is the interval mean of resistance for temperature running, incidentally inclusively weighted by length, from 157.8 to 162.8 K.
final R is 12.9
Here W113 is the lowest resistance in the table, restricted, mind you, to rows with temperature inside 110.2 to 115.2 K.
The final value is 15.27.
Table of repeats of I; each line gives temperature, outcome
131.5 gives 16.39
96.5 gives 14.76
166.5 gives 15.03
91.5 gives 14.37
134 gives 16.23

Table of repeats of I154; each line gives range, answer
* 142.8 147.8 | 15.7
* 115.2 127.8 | 16.3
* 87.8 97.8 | 14.5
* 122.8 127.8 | 16.1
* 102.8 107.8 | 14.7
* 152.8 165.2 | 11.3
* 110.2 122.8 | 16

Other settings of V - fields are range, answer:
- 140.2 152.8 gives 15.7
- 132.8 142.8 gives 16.6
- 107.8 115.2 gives 15.4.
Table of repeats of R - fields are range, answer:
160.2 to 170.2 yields 14.6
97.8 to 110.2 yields 15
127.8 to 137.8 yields 16.9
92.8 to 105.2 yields 14.7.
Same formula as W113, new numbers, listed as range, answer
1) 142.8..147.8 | 15.36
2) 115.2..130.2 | 15.75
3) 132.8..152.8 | 13.75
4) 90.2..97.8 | 13.78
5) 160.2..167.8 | 14.26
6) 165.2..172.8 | 14.53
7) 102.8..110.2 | 14.5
